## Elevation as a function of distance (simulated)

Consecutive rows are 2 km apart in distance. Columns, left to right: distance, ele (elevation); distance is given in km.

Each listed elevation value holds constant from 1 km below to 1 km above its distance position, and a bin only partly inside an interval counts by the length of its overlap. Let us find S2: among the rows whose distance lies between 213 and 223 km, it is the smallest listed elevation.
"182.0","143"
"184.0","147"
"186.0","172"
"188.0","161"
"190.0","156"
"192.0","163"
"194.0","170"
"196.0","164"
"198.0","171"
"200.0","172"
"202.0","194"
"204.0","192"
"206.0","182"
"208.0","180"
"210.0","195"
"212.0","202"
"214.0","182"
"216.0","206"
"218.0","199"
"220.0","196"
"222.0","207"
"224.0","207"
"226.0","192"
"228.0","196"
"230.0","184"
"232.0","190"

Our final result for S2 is 182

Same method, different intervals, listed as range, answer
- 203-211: 180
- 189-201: 156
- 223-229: 192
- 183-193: 147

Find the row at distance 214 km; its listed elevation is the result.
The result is 182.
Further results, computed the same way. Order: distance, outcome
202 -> 194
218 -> 199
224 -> 207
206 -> 182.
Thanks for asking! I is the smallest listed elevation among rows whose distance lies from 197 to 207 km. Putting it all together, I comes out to 171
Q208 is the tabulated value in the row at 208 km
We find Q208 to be 180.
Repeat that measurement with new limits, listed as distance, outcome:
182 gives 143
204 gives 192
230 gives 184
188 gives 161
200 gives 172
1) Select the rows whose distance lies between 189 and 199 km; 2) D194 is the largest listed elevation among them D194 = 171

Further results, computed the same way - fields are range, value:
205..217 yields 206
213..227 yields 207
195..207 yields 194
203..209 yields 192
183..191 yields 172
